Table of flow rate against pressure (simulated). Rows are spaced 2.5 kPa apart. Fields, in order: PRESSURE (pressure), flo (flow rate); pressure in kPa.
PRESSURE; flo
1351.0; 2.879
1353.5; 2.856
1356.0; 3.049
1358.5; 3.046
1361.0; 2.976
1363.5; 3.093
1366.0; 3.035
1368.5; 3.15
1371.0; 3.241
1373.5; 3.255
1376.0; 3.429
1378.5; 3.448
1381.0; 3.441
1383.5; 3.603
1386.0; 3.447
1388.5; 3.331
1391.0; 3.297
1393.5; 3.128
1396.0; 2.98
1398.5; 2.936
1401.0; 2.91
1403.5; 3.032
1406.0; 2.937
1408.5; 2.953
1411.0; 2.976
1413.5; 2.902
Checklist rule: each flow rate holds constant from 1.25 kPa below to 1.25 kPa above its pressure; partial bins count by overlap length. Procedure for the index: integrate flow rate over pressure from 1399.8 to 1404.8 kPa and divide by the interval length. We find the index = 2.97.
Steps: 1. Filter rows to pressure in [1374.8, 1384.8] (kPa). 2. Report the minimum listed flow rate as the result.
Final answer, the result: 3.429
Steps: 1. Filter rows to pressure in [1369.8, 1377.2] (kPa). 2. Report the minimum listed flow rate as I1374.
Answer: 3.241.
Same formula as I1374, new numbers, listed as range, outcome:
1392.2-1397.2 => 2.98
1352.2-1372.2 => 2.856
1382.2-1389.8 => 3.331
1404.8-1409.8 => 2.937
